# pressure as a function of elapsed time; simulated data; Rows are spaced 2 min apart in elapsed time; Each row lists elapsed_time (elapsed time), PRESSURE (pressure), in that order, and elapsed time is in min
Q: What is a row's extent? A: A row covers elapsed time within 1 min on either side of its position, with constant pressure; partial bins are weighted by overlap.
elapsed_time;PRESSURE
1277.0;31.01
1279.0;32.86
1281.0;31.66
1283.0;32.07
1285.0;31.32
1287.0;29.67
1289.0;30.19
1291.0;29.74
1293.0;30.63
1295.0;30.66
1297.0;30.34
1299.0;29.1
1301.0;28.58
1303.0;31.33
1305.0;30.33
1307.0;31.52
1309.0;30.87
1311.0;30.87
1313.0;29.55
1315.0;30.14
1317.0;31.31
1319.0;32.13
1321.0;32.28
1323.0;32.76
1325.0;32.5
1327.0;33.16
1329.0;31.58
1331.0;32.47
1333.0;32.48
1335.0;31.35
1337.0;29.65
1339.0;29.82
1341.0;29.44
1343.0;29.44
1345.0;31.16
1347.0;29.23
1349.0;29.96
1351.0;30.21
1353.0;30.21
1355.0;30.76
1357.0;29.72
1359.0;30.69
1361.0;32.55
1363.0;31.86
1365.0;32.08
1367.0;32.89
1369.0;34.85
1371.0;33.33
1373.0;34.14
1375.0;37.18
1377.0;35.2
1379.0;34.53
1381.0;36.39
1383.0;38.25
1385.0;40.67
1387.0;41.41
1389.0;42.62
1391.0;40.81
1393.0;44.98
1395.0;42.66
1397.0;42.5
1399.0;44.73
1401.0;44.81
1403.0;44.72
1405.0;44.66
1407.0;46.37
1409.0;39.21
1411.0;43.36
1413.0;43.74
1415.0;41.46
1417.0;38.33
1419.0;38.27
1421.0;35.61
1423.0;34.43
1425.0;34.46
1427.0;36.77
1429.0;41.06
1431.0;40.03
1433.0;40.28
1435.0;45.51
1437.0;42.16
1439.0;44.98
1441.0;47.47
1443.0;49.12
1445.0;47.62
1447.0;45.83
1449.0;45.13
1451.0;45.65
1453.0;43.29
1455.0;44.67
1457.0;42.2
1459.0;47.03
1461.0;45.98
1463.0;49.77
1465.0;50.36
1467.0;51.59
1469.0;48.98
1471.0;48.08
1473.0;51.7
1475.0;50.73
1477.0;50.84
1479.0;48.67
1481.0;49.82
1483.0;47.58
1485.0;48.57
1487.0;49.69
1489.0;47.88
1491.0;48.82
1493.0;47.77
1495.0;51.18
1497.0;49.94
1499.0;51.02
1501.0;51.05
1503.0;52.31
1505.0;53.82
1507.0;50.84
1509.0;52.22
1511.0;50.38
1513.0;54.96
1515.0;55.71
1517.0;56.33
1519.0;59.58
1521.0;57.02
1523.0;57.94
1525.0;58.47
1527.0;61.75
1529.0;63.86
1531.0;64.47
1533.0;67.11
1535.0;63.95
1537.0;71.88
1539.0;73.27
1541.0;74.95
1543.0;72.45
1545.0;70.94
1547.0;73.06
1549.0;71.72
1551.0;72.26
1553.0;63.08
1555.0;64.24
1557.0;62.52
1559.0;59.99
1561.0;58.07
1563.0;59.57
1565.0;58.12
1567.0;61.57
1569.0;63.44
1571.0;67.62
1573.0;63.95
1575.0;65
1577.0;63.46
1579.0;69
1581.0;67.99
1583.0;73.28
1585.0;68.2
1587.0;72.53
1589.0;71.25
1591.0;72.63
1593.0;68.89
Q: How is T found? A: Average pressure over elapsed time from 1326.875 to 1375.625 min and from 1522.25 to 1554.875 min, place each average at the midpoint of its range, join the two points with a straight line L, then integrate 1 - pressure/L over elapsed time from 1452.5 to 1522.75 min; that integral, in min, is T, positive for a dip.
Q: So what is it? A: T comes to 8.9 min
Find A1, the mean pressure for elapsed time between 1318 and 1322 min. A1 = 32.2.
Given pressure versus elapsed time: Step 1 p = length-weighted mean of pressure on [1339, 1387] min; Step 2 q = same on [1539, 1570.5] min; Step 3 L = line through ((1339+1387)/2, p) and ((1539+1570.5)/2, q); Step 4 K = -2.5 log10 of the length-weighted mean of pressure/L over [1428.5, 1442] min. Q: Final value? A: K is 0.06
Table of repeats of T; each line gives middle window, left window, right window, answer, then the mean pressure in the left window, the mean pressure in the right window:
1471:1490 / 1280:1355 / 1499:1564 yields 1.71 min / 30.8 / 61.7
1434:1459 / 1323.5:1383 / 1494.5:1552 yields 1.32 min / 32.1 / 60.9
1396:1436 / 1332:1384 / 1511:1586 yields 0.78 min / 32.2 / 64.4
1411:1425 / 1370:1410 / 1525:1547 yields 2.15 min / 40.5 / 68.2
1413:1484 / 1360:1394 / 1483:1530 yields 2.00 min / 36.7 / 53.4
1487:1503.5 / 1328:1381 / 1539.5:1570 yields 1.73 min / 31.9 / 65.9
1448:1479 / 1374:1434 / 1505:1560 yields 1.88 min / 40.3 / 63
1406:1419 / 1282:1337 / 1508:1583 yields 1.00 min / 31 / 63.7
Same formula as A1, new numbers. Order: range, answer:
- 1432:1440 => 43.2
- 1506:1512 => 51.1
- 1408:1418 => 41.2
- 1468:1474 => 49.6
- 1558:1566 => 58.9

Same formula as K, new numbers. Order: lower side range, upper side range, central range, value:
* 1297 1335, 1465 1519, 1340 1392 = 0.10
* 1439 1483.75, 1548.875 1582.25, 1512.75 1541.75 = -0.08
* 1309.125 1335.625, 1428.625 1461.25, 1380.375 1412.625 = -0.08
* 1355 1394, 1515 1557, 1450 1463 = 0.13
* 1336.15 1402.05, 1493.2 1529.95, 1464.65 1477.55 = -0.02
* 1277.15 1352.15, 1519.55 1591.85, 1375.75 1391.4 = 0.06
